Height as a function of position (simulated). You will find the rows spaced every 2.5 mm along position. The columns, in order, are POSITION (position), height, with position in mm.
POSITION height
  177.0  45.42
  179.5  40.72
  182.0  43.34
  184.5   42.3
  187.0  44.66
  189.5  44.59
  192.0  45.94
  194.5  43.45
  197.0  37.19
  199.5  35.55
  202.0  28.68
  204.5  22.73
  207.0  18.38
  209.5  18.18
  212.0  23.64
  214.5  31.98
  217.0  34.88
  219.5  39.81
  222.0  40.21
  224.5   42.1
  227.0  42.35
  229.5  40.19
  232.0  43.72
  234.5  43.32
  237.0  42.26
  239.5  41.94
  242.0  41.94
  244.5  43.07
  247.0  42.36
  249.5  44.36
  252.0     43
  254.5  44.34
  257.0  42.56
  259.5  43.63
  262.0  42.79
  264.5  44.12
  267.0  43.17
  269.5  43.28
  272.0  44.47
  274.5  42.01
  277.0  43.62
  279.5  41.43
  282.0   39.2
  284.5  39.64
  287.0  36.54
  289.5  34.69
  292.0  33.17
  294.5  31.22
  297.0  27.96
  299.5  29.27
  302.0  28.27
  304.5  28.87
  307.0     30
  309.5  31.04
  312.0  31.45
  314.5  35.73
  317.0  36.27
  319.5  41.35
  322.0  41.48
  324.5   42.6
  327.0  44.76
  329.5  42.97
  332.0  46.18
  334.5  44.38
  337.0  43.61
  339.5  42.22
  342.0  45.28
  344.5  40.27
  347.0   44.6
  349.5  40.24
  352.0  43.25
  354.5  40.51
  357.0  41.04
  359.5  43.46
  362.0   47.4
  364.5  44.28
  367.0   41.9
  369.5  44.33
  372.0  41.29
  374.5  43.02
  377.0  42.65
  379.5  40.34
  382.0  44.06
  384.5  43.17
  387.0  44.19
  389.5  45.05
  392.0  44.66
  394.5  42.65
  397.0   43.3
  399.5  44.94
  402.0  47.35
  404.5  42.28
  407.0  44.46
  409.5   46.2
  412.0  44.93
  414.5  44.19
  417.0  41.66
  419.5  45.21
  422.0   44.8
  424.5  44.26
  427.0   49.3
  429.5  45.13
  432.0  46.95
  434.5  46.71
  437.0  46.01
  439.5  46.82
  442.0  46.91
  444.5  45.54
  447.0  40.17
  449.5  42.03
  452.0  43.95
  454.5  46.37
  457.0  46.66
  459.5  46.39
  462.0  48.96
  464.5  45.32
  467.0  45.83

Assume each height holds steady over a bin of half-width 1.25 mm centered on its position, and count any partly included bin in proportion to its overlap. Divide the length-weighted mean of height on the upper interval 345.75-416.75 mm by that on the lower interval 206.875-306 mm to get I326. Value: 1.14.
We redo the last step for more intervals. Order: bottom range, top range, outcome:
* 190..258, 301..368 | 1.06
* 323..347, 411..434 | 1.04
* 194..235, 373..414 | 1.29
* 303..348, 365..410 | 1.10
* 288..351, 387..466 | 1.20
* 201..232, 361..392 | 1.34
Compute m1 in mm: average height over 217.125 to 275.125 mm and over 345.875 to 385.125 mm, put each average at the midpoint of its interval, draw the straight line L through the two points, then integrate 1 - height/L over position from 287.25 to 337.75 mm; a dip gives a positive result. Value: 7.7 mm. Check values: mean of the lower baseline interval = 42.5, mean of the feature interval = 36.2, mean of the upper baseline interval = 42.8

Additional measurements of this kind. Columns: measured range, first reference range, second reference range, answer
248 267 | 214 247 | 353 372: -1.00 mm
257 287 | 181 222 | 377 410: -3.21 mm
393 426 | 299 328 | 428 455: -1.33 mm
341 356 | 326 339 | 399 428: 0.71 mm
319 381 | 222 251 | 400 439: 1.76 mm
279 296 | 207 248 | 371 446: 1.57 mm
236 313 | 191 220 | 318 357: -3.27 mm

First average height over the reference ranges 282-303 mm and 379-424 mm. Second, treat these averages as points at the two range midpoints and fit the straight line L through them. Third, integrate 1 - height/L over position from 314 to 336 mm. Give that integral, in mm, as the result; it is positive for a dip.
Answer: -3.4 mm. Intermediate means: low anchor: 33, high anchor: 44.1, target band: 42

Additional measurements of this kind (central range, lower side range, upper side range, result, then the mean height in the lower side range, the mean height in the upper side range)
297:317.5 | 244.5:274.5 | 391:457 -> 6.0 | 43.4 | 44.9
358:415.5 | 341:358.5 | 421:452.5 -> -0.5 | 42.1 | 45.3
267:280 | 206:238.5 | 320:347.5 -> -1.3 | 35.6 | 43.4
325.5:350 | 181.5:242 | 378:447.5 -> -1.0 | 37.2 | 44.7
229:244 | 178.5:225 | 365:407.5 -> -2.1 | 35.6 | 43.5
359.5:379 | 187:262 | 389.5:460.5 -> -0.1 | 38.3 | 45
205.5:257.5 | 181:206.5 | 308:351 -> 1.1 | 38.2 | 40.8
